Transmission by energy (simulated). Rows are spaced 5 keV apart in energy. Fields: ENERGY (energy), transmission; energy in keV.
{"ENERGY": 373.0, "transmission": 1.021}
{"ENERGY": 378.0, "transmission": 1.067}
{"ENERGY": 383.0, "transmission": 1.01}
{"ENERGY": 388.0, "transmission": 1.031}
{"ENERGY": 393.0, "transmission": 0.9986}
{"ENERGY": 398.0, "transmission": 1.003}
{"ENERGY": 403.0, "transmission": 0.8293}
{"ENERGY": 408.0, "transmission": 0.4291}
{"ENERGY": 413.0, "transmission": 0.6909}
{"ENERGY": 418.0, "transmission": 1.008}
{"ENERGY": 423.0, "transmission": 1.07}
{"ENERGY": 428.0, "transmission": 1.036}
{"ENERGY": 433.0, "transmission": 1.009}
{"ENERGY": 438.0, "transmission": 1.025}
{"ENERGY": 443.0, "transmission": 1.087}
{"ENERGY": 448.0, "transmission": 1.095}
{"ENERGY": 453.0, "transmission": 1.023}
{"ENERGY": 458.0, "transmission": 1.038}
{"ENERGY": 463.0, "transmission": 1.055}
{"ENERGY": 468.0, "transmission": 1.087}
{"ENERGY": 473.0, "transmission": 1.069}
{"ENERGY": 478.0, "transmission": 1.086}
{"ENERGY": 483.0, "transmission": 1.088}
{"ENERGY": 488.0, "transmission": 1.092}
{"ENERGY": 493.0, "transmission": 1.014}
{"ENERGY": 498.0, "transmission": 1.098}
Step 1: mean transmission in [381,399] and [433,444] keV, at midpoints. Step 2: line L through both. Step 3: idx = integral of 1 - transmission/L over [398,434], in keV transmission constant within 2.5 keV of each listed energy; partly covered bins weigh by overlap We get 5.5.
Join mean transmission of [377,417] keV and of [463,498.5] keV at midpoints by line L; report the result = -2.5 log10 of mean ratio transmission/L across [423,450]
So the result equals -0.09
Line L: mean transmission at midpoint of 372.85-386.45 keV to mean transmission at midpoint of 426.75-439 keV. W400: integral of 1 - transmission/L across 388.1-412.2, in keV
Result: 4.7 keV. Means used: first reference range 1.03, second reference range 1.02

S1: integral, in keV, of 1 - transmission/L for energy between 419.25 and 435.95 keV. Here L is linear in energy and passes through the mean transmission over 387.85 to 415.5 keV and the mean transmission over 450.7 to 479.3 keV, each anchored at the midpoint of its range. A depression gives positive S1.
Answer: -2.2 keV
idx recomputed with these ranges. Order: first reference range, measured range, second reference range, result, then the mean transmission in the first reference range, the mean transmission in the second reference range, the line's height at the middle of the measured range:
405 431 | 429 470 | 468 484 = -3.3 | 0.85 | 1.08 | 0.975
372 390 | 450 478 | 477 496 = 0.1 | 1.03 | 1.07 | 1.06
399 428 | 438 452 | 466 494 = -1.8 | 0.836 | 1.08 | 0.949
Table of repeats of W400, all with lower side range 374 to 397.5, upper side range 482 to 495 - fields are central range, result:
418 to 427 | -0.1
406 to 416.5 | 4.3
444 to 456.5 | -0.1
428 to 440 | 0.3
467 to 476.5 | -0.2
